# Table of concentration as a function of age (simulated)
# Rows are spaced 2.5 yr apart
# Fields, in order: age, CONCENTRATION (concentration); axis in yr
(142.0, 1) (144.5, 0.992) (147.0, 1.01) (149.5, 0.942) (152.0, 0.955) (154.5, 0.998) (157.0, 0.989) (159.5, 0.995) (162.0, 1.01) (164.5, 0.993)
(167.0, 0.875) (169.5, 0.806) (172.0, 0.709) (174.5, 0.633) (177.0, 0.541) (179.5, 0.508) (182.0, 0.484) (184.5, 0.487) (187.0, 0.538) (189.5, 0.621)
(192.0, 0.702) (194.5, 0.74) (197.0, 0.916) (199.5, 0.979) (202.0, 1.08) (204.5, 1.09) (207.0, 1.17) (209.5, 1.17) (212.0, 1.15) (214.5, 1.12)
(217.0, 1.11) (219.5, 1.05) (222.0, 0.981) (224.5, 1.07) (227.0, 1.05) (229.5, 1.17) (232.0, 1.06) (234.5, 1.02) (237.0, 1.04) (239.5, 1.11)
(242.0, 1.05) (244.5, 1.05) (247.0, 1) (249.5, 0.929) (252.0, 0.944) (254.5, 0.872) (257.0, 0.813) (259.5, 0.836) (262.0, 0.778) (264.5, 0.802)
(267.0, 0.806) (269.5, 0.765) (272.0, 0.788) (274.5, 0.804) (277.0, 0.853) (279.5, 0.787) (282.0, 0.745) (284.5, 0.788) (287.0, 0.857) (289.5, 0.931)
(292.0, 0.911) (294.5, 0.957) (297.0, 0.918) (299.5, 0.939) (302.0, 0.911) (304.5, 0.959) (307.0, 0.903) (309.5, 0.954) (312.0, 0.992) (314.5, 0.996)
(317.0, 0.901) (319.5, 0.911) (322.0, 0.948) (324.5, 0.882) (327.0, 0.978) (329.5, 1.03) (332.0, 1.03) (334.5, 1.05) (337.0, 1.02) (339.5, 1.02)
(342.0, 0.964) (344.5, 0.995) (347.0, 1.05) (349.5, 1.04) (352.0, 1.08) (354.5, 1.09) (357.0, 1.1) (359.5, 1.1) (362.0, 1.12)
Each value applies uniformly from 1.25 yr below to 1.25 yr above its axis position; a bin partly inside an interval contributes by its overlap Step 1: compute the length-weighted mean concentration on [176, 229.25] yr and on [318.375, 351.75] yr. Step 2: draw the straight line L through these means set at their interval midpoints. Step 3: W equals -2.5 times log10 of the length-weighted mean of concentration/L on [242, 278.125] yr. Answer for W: 0.08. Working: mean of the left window 0.891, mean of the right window 0.997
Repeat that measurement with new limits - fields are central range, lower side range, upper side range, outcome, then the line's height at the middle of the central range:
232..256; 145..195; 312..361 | -0.14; 0.882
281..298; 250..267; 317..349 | 0.04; 0.903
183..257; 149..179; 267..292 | -0.16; 0.839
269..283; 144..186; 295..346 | 0.16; 0.922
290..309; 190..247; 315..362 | 0.10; 1.02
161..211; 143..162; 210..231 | 0.28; 1.04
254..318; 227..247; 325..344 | 0.19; 1.04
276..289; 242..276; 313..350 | 0.12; 0.906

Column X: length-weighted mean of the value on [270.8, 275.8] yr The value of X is 0.797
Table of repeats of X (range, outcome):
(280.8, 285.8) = 0.768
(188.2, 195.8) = 0.688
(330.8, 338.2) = 1.03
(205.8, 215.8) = 1.15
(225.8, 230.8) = 1.11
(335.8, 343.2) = 1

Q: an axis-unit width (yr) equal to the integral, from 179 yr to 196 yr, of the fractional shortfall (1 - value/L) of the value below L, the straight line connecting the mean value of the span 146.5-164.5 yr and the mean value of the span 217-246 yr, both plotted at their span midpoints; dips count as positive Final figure 7.1 yr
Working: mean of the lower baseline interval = 0.985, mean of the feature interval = 0.591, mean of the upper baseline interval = 1.06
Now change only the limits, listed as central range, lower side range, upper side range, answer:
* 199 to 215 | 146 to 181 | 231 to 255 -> -3.0 yr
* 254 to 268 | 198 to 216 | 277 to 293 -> 1.6 yr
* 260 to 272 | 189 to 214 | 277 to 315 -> 1.7 yr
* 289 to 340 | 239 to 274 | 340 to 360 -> 1.6 yr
